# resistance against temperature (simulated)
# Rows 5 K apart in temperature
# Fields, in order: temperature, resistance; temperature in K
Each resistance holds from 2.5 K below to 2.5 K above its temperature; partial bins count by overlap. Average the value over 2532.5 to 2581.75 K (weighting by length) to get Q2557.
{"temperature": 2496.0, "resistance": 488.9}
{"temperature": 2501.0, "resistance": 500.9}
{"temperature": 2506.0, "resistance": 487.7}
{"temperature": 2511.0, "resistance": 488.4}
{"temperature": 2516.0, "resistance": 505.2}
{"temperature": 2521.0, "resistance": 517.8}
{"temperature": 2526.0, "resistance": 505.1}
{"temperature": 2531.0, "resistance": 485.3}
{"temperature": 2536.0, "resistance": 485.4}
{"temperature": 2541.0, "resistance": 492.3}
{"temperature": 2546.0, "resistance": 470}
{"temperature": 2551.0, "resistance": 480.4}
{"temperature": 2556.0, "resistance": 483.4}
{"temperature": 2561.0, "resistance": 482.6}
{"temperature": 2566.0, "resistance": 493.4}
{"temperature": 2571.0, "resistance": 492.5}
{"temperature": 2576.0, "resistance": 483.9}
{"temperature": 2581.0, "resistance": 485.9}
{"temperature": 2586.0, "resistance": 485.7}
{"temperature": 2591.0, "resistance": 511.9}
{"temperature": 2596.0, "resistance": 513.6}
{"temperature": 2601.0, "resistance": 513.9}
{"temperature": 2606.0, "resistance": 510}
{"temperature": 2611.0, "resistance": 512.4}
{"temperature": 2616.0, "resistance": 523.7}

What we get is 485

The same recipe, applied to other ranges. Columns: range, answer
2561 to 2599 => 495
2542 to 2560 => 480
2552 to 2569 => 486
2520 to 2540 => 496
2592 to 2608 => 513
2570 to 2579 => 487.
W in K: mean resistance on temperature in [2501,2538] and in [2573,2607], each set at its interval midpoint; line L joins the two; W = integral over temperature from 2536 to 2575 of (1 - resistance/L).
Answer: 1.1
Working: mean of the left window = 497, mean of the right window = 500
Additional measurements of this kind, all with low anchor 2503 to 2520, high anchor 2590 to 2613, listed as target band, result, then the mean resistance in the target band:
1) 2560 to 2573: 0.41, 490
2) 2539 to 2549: 0.43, 481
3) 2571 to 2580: 0.37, 487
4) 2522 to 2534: 0.03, 498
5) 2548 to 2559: 0.49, 481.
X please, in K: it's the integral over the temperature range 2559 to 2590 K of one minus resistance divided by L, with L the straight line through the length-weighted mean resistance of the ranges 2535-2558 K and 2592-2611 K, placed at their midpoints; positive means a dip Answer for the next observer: 0.56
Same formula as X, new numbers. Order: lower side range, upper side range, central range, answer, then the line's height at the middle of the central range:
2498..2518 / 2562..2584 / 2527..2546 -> 0.21 K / 492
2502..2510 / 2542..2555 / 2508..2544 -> -0.89 K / 485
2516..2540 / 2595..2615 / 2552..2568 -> 0.60 K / 505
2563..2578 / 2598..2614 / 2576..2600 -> 0.12 K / 501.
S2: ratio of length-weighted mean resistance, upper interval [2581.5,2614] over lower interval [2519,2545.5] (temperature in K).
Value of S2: 1.02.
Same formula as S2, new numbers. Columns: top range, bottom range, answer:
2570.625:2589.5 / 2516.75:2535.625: 0.97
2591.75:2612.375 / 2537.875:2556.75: 1.06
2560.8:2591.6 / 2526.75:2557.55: 1.01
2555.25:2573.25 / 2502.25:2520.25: 0.98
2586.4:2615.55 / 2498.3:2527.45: 1.02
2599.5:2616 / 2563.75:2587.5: 1.05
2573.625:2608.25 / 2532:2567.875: 1.03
